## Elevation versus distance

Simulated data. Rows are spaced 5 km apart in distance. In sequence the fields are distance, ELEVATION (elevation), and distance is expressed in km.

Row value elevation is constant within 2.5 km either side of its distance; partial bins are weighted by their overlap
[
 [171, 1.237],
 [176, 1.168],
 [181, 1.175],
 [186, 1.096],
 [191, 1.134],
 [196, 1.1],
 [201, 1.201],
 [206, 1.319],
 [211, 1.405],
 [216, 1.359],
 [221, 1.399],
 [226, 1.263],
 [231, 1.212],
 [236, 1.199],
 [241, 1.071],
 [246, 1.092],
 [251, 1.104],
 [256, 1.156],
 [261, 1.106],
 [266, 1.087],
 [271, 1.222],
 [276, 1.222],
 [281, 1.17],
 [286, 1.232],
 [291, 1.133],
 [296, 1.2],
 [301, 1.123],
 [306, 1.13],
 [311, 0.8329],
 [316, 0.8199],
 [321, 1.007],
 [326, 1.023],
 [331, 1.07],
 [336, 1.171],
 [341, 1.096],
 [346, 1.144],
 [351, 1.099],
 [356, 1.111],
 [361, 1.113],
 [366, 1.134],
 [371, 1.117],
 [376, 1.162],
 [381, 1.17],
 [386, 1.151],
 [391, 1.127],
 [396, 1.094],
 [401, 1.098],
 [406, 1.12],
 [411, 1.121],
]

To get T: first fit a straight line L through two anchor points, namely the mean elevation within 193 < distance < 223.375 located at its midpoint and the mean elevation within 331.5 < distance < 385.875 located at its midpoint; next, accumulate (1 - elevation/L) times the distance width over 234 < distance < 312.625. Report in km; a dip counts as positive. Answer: 5.8 km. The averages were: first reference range 1.29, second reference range 1.13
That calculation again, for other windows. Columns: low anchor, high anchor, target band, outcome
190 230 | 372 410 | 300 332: 5.34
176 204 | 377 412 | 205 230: -4.33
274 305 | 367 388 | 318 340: 1.89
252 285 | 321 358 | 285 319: 2.17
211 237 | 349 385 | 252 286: 2.31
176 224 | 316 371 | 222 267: 1.45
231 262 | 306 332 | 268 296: -3.95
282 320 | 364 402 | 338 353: -0.16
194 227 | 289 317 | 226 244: 0.86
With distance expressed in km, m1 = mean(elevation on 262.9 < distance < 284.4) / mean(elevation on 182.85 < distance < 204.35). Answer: 1.03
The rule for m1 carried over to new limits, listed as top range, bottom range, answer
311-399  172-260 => 0.90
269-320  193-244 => 0.88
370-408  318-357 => 1.04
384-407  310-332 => 1.18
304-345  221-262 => 0.88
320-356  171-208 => 0.93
